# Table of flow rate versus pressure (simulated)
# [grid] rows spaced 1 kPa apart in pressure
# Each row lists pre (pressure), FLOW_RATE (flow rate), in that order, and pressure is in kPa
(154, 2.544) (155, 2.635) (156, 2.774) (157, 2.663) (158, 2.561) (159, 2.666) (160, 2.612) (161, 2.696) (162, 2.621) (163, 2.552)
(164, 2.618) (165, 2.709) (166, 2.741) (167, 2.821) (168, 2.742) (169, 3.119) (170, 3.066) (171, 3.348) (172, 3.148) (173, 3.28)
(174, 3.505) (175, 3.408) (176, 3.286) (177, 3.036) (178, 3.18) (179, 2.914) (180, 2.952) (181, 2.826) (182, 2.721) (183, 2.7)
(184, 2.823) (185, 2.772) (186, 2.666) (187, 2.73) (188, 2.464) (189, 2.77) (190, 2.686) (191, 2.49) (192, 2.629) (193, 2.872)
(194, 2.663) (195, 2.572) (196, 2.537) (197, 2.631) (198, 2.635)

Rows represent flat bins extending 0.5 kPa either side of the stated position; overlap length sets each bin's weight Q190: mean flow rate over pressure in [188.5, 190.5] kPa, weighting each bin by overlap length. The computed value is 2.73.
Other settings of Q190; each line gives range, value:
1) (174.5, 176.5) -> 3.35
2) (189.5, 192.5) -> 2.6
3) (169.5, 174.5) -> 3.27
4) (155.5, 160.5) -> 2.66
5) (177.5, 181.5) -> 2.97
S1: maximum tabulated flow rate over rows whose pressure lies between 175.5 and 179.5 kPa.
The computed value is 3.286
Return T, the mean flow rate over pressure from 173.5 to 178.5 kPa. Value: 3.28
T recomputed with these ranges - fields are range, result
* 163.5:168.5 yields 2.73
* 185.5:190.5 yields 2.66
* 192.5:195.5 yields 2.7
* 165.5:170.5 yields 2.9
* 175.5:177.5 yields 3.16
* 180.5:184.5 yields 2.77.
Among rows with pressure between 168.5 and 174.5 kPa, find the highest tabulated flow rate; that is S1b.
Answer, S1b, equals 3.505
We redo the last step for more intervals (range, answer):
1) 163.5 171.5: 3.348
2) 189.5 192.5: 2.686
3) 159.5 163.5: 2.696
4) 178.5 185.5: 2.952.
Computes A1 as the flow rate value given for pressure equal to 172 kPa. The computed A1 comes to 3.148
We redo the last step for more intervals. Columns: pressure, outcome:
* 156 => 2.774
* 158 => 2.561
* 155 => 2.635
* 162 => 2.621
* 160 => 2.612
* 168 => 2.742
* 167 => 2.821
